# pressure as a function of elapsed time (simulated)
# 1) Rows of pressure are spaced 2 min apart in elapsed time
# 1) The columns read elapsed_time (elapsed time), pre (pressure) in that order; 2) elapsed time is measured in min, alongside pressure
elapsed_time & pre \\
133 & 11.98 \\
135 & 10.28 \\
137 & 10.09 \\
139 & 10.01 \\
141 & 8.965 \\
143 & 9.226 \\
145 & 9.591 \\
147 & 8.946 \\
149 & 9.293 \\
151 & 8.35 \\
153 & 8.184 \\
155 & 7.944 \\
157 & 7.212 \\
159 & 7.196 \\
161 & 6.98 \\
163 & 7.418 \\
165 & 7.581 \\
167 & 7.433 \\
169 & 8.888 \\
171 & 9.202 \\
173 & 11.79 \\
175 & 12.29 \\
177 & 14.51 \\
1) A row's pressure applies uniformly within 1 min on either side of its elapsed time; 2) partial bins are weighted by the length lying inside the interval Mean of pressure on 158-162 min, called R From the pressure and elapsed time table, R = 7.09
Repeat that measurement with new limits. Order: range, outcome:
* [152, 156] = 8.06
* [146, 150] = 9.12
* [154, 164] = 7.35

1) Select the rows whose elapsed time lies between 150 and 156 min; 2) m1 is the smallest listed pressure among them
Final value 7.944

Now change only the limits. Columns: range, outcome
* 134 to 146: 8.965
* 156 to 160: 7.196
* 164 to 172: 7.433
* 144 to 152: 8.35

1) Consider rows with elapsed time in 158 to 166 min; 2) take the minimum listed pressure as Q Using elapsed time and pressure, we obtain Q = 6.98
